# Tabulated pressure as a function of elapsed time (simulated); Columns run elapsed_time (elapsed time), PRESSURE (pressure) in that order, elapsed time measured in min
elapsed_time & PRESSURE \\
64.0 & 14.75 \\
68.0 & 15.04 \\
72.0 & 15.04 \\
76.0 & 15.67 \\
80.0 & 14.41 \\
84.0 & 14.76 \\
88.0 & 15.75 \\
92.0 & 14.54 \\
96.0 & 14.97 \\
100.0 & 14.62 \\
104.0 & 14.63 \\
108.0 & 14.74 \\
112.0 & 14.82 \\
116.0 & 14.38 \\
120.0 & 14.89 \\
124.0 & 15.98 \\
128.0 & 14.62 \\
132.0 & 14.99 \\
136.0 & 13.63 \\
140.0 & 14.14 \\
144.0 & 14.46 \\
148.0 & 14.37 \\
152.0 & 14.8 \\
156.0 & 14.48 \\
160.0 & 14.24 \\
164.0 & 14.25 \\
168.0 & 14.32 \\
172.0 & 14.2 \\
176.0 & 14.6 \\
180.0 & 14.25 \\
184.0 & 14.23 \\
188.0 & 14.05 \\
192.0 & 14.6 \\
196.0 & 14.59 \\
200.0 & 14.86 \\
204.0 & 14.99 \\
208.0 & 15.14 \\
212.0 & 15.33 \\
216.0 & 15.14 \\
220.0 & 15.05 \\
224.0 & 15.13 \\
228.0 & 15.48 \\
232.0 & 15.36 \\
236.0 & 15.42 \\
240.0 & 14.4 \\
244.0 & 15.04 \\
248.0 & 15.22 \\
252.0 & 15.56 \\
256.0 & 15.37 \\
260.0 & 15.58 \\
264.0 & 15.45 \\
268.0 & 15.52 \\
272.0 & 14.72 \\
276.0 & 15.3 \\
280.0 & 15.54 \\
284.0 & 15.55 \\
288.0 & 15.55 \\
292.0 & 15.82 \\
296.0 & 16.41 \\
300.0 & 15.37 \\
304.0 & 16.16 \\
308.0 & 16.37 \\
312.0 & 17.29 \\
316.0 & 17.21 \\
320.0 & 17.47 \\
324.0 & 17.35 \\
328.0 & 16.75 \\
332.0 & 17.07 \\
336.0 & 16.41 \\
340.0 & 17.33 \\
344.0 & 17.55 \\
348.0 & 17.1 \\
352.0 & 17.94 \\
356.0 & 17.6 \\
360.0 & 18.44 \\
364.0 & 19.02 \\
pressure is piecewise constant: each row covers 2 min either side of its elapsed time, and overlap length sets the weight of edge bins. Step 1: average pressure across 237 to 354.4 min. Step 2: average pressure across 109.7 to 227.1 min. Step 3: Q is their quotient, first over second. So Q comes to 1.10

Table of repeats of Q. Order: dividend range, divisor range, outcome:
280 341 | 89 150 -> 1.12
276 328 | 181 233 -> 1.10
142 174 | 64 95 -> 0.96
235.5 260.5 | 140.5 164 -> 1.05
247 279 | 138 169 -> 1.07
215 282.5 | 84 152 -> 1.04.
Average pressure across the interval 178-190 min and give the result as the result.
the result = 14.2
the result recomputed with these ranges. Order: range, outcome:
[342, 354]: 17.5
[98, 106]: 14.6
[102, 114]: 14.7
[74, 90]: 15.1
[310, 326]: 17.3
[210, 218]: 15.2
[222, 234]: 15.3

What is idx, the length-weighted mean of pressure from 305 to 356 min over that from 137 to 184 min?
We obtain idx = 1.20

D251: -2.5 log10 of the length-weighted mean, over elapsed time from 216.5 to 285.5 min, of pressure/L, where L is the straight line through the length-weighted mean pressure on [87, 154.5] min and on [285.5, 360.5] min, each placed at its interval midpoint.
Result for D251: 0.06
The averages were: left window 14.7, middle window 15.3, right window 16.9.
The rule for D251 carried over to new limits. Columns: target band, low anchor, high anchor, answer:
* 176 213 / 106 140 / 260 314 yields 0.04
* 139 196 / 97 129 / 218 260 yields 0.05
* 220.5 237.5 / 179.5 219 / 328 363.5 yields 0.00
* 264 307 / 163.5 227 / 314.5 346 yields 0.05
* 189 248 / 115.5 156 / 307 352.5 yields 0.05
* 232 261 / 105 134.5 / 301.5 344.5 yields 0.07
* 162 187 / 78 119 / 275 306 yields 0.06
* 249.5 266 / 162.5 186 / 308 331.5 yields 0.03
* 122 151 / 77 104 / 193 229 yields 0.02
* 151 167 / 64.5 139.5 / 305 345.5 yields 0.07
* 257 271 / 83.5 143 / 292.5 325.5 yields 0.05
